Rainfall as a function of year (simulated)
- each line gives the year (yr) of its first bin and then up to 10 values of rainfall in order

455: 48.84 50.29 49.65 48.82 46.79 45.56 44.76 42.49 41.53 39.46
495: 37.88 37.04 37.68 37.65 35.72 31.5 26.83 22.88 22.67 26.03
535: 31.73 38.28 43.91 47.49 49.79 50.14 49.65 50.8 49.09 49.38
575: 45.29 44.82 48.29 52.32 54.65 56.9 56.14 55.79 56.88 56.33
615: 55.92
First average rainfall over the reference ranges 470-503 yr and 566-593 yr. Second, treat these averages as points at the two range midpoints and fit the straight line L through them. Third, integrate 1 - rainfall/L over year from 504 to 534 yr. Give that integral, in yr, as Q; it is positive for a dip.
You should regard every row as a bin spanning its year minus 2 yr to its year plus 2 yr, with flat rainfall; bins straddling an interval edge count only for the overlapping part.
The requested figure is 10.0 yr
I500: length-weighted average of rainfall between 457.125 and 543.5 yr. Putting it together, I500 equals 38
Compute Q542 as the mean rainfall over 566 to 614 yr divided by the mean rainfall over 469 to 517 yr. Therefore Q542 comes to 1.31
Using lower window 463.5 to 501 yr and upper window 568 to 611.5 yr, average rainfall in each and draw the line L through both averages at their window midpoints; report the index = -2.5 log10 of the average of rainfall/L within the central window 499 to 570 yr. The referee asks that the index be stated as 0.23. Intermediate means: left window 43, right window 52.2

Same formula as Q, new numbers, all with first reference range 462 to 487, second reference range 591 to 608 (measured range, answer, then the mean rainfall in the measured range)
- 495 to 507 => 2.6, 37.5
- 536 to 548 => 2.2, 41.9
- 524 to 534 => 5.0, 24.9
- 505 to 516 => 3.1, 35.3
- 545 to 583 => 3.4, 48.5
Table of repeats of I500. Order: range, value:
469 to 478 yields 46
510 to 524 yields 29.2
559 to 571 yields 49.8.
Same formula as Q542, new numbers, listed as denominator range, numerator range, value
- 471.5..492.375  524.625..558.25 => 0.90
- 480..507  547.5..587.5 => 1.24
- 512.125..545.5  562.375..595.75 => 1.62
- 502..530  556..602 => 1.68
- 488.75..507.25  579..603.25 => 1.40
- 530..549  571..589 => 1.26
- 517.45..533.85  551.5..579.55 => 1.96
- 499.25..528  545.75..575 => 1.57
